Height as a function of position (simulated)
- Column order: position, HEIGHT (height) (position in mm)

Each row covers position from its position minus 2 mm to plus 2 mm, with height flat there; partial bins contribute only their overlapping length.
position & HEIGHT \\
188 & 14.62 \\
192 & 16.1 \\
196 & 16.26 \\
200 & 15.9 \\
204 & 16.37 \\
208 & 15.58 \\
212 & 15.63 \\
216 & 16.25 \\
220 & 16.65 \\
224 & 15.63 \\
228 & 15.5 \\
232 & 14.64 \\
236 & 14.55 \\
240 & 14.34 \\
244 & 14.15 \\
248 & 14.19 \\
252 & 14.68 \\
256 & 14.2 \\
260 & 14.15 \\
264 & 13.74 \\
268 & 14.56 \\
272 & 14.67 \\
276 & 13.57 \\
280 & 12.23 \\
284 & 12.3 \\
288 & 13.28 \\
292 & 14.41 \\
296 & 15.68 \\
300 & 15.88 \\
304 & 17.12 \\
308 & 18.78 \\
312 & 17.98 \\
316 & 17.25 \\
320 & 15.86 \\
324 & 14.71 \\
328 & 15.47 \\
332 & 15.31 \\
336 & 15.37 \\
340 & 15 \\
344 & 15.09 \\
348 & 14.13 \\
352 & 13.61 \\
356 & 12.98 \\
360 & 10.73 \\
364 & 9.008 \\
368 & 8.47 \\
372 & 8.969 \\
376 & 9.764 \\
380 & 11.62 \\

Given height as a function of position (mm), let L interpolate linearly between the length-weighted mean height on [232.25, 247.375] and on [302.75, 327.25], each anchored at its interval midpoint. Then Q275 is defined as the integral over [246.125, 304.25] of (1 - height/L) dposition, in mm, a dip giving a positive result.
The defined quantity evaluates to 4.9 mm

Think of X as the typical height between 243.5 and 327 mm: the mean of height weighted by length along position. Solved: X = 14.9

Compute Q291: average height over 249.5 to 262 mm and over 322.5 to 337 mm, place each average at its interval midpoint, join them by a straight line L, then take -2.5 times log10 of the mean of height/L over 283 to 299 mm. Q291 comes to 0.05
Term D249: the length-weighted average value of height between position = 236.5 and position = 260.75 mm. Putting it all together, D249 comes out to 14.3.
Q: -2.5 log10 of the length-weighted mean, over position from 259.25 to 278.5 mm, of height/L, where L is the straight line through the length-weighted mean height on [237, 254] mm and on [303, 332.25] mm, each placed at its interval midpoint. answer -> 0.07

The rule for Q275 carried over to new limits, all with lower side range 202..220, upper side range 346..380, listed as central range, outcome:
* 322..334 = -3.0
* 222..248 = 0.8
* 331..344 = -3.7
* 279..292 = 0.6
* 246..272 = 0.3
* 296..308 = -3.4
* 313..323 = -3.2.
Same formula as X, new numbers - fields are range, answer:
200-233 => 15.8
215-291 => 14.4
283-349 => 15.6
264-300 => 13.9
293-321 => 16.9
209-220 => 16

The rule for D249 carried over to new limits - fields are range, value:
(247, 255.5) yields 14.4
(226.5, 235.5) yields 15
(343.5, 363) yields 13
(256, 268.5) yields 14.1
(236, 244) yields 14.3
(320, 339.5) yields 15.3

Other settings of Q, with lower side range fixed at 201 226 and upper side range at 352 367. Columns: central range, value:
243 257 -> 0.03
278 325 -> -0.19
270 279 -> 0.00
